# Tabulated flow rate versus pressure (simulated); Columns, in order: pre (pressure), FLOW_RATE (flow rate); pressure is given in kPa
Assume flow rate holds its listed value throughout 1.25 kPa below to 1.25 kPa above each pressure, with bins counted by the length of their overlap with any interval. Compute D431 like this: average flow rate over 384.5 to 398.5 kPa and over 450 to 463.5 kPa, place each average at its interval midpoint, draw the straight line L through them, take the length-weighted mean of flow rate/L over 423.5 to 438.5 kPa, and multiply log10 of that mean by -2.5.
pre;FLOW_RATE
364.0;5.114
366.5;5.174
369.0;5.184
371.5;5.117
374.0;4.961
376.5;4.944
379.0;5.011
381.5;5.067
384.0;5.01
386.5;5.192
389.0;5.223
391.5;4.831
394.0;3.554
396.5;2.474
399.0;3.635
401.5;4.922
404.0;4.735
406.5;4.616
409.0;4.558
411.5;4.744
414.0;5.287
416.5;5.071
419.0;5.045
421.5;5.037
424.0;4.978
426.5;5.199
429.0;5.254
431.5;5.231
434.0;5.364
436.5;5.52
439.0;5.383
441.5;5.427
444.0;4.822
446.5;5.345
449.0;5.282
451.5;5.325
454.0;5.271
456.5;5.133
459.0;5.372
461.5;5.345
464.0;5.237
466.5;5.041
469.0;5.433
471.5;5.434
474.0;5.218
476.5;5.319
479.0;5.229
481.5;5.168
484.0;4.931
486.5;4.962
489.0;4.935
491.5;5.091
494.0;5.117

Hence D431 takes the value -0.084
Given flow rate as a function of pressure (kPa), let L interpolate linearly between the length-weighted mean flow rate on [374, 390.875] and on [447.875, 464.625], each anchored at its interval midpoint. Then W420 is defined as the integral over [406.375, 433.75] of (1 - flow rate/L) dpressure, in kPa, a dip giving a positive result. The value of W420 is 0.8 kPa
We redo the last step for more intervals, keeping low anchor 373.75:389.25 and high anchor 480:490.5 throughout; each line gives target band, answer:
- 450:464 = -0.74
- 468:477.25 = -0.62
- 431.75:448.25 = -0.91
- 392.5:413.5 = 3.50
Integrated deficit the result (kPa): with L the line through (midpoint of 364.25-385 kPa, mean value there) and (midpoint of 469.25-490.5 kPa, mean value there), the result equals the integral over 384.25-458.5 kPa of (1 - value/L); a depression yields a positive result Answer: 2.8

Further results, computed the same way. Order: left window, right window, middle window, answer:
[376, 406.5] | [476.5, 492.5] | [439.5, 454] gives -1.2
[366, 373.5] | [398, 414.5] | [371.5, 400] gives 2.1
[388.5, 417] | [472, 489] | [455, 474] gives -1.1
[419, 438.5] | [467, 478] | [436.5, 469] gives 0.1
